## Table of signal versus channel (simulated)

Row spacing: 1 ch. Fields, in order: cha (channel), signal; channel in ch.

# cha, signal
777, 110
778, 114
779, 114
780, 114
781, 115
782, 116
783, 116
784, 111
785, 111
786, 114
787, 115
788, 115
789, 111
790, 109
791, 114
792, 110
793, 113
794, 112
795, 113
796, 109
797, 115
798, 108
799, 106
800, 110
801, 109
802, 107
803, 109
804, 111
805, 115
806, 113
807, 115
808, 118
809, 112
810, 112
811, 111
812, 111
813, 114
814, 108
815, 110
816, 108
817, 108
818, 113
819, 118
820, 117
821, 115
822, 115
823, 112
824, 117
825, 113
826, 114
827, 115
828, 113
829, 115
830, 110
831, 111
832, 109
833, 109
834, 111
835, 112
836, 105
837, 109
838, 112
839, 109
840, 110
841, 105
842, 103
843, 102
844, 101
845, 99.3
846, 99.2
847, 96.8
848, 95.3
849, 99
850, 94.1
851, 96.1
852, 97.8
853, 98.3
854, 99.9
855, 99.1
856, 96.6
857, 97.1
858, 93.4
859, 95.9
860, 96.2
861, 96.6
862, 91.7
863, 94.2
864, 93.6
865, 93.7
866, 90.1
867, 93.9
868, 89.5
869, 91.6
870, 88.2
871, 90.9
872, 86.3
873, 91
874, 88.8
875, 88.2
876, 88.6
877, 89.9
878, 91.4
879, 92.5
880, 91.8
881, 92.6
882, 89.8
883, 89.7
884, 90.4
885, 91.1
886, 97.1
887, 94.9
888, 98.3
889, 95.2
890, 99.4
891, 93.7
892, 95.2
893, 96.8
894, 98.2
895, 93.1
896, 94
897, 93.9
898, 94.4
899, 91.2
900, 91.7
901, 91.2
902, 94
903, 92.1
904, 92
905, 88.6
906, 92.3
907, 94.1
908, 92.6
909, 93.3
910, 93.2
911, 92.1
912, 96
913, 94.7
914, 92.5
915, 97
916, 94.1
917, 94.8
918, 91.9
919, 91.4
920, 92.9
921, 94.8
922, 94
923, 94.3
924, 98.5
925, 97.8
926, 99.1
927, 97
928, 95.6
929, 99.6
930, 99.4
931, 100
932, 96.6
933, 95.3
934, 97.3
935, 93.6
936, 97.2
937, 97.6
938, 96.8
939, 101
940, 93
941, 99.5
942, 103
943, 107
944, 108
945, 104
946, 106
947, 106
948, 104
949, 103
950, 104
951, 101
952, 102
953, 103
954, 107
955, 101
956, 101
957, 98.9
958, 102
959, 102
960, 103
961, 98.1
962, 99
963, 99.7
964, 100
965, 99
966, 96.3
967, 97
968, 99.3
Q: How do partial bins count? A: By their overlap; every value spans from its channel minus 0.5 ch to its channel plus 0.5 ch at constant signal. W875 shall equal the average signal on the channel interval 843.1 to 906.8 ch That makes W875 93.8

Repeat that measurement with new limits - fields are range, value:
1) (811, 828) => 113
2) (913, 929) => 95.2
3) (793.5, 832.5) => 112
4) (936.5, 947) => 102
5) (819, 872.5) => 102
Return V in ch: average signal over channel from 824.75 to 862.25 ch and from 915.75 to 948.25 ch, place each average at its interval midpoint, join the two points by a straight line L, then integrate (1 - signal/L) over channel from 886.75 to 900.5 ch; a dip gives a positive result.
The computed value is 0.75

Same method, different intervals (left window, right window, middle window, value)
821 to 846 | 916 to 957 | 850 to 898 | 5.41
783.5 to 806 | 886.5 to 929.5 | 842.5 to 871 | 1.80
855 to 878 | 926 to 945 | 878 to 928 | 0.97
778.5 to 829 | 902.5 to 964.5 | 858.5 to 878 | 2.55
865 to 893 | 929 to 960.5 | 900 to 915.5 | 0.48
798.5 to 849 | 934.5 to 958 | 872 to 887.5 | 2.19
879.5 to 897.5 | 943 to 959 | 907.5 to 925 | 0.75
